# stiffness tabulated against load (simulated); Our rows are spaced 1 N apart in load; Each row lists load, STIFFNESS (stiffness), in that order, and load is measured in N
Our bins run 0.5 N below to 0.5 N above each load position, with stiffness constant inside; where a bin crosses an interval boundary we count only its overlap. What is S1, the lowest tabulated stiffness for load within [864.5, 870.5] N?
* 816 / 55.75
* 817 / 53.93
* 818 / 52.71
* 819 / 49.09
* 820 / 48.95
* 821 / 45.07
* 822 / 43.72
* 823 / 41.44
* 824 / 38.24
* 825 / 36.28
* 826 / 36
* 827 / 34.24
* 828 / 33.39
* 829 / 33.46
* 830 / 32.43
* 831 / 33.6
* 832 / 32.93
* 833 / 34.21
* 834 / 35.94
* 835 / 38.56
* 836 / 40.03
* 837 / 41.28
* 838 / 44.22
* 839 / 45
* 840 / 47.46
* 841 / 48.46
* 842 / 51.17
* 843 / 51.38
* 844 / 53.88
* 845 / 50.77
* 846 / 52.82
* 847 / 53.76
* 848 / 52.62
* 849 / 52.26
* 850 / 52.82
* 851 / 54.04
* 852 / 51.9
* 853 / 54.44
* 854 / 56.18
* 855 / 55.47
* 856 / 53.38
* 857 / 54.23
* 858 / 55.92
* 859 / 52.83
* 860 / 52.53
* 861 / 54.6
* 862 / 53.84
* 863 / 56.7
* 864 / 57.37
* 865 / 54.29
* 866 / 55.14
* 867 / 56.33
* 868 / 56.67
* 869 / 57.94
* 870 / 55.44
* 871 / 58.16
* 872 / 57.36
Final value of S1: 54.29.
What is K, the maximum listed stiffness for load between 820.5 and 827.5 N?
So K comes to 45.07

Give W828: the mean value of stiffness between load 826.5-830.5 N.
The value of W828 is 33.4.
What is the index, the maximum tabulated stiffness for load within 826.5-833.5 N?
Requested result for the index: 34.24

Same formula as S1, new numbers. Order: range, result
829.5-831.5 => 32.43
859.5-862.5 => 52.53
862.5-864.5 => 56.7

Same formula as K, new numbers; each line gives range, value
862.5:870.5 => 57.94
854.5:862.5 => 55.92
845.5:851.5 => 54.04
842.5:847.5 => 53.88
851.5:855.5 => 56.18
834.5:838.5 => 44.22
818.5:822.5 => 49.09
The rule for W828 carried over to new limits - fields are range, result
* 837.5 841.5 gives 46.3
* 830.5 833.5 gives 33.6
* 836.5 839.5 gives 43.5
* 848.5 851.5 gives 53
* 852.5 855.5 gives 55.4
